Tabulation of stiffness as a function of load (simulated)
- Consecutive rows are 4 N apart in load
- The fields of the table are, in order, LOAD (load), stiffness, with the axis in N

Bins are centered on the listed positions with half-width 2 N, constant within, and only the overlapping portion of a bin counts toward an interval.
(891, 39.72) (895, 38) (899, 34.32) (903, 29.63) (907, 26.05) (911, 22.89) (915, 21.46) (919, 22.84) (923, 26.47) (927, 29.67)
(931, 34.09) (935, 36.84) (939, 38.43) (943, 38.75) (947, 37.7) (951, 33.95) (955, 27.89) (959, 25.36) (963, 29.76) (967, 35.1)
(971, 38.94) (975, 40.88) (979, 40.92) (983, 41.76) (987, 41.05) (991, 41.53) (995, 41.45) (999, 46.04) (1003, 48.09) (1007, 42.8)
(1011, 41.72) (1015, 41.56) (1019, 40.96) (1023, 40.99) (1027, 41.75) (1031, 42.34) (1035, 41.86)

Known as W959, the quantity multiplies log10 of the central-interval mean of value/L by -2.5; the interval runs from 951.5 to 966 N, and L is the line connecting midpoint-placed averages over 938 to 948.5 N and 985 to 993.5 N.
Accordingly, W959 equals 0.34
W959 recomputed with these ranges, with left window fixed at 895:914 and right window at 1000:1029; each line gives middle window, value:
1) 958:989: 0.02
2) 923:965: 0.03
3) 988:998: -0.05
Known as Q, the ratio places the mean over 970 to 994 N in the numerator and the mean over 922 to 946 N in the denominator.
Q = 1.2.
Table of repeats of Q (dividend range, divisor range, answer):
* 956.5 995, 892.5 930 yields 1.32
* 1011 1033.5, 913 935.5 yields 1.48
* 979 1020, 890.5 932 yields 1.47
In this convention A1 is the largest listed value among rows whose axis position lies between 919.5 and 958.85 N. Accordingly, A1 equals 38.75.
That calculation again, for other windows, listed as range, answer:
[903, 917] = 29.63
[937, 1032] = 48.09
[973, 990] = 41.76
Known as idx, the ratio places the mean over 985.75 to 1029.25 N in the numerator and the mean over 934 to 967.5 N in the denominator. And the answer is 1.3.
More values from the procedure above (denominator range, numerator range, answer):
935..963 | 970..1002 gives 1.24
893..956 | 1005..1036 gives 1.34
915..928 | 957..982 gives 1.40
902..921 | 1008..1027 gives 1.70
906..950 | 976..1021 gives 1.39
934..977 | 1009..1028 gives 1.19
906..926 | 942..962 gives 1.34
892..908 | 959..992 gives 1.15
